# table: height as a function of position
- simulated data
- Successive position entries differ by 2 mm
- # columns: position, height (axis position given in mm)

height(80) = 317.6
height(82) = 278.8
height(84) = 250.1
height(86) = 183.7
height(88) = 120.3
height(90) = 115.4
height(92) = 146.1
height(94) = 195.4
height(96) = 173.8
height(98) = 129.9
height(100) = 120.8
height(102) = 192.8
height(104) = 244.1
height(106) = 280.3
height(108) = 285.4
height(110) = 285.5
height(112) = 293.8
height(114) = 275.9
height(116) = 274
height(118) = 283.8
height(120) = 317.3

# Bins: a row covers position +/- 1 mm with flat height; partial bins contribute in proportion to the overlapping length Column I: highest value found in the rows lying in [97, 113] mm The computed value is 293.8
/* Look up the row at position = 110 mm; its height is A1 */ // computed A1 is 285.5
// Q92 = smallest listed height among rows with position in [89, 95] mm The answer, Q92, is 115.4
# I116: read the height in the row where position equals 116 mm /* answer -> 274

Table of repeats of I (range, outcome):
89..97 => 195.4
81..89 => 278.8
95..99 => 173.8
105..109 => 285.4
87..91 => 120.3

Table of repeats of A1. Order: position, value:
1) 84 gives 250.1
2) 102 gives 192.8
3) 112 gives 293.8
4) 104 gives 244.1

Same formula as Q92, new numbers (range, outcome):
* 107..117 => 274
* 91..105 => 120.8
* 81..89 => 120.3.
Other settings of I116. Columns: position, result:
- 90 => 115.4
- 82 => 278.8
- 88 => 120.3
